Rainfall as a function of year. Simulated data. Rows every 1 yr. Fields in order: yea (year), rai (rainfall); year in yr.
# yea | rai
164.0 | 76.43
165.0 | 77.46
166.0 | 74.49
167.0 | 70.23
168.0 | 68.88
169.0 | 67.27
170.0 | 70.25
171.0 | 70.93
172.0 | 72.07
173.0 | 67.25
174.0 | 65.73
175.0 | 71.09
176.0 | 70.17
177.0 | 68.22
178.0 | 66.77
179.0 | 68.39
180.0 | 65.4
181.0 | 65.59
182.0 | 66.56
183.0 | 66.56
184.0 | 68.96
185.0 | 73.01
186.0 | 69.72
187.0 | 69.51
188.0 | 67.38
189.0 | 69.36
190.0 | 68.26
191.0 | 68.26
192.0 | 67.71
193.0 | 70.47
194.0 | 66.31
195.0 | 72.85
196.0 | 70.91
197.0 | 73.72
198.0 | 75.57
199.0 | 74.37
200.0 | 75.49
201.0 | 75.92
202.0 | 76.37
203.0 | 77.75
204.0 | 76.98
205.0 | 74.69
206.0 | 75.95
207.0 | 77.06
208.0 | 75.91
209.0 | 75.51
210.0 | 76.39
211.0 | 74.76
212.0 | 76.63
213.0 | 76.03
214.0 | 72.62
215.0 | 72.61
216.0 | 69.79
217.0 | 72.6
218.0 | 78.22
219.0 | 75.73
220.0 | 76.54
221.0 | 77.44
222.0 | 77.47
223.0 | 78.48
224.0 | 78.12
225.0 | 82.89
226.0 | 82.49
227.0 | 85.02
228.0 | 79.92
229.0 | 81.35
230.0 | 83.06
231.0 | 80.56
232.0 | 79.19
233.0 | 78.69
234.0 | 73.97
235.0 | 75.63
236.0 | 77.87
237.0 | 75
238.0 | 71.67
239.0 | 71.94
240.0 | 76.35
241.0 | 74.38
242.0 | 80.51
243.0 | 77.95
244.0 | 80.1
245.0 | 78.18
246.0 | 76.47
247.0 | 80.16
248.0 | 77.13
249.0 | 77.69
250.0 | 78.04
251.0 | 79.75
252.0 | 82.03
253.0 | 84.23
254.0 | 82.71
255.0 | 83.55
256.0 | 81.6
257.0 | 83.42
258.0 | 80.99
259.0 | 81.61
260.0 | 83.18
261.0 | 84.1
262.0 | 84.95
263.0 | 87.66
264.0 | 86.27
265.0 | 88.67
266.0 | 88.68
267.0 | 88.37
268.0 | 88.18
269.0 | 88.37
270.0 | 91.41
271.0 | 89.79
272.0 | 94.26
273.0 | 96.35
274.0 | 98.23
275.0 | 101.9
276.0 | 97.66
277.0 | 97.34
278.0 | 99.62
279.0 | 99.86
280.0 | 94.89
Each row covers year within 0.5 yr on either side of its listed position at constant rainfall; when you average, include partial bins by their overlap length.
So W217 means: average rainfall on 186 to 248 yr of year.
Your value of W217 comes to 75.6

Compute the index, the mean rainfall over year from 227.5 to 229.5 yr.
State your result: 80.6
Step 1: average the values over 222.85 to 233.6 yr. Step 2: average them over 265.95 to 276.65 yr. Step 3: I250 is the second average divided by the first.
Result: 1.15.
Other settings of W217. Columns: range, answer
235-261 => 79.1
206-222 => 75.3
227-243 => 77.6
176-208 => 71.2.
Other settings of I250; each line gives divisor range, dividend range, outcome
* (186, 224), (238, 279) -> 1.15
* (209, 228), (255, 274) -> 1.13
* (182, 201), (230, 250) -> 1.09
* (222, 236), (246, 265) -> 1.03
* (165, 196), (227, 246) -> 1.13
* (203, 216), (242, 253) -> 1.05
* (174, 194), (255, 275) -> 1.29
